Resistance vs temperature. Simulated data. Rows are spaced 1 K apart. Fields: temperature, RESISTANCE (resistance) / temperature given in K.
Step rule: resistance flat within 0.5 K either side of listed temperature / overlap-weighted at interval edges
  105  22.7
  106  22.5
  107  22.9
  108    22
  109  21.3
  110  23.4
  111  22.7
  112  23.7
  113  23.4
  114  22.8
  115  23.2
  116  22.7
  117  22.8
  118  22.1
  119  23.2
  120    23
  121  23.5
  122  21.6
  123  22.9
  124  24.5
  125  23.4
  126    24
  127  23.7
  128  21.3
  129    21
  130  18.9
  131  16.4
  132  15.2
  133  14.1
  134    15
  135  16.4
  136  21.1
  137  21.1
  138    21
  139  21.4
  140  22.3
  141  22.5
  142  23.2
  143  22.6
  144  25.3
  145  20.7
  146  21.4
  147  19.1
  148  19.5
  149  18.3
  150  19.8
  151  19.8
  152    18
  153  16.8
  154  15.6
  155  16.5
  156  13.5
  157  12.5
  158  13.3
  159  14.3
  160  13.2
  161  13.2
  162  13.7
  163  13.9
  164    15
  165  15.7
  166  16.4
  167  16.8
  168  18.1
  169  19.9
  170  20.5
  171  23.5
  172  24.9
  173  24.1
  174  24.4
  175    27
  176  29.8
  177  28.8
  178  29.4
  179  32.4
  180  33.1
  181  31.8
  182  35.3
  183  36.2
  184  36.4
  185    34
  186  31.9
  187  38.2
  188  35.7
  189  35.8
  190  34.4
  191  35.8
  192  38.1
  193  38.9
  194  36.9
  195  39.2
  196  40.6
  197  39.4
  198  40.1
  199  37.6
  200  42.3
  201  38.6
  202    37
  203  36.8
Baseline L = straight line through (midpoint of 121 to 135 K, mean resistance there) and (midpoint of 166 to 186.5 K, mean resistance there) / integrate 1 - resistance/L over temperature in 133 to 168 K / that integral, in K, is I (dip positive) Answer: 8.23 K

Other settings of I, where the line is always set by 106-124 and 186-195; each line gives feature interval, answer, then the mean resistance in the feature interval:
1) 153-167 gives 7.4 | 14.5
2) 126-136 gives 2.8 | 18.5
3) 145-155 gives 3.6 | 18.7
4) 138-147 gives 1.8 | 22.2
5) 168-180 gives 2.8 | 25.9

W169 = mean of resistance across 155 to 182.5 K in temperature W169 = 21.2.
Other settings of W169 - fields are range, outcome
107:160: 20.3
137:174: 18.6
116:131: 22.4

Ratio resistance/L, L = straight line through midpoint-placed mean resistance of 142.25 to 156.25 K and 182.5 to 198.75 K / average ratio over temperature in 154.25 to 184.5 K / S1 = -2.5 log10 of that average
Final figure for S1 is 0.28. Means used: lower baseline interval 19.2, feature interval 22.1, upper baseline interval 37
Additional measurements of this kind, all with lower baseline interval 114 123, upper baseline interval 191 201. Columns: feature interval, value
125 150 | 0.30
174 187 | 0.12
